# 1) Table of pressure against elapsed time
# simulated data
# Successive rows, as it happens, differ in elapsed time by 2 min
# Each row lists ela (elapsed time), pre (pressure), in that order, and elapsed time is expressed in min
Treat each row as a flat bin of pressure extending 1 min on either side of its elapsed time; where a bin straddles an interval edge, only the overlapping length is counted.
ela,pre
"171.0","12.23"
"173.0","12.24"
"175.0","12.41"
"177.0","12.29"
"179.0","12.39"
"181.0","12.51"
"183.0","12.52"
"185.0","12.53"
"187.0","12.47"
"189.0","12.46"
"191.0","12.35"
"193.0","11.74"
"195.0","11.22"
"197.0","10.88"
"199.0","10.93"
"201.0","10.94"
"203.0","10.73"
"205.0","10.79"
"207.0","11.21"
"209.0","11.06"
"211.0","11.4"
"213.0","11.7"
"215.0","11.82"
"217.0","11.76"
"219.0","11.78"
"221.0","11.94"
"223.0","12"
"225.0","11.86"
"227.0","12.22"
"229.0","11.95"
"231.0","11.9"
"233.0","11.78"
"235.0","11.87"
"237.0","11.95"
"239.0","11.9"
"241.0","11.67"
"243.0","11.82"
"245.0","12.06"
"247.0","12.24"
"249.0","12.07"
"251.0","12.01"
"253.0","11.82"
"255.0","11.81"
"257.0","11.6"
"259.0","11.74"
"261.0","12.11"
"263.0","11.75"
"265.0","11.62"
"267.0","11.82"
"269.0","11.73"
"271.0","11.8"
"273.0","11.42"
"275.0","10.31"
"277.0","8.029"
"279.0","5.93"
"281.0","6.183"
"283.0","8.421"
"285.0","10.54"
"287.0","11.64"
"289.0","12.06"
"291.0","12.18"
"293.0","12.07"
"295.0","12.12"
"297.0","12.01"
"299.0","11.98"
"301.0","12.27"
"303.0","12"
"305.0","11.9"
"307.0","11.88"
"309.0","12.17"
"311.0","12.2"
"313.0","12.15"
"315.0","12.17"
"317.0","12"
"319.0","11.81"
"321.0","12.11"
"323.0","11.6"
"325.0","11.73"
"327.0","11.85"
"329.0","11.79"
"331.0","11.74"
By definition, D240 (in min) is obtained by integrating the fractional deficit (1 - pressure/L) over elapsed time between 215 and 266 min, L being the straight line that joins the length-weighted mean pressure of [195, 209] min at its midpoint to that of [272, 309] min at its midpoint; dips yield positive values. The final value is -4.8 min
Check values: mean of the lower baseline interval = 10.9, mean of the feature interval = 11.9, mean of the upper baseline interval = 10.8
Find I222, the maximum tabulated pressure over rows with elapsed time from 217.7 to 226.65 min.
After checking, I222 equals 12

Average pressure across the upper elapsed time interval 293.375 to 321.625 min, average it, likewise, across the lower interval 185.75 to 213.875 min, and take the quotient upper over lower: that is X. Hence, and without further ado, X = 1.1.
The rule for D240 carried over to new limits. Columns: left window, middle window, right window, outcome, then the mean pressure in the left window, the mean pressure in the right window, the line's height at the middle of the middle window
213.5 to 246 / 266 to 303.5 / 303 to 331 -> 3.7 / 11.9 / 11.9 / 11.9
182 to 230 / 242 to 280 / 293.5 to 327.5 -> 1.9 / 11.7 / 12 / 11.8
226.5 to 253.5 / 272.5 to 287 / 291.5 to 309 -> 3.9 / 11.9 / 12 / 12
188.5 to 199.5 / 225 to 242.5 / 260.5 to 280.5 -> -1.4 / 11.6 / 10.5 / 11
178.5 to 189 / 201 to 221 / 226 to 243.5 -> 1.3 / 12.5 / 11.9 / 12.2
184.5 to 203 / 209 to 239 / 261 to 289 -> -1.9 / 11.6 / 10.2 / 11.1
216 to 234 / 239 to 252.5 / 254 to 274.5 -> -0.2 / 11.9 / 11.7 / 11.8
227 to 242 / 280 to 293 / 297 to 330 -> 1.8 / 11.9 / 12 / 11.9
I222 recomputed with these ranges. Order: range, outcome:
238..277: 12.24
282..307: 12.27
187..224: 12.47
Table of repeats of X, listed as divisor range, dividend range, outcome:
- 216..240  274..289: 0.75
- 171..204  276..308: 0.90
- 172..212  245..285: 0.92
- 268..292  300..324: 1.20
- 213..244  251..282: 0.90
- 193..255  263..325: 0.96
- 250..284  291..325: 1.13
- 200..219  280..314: 1.01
